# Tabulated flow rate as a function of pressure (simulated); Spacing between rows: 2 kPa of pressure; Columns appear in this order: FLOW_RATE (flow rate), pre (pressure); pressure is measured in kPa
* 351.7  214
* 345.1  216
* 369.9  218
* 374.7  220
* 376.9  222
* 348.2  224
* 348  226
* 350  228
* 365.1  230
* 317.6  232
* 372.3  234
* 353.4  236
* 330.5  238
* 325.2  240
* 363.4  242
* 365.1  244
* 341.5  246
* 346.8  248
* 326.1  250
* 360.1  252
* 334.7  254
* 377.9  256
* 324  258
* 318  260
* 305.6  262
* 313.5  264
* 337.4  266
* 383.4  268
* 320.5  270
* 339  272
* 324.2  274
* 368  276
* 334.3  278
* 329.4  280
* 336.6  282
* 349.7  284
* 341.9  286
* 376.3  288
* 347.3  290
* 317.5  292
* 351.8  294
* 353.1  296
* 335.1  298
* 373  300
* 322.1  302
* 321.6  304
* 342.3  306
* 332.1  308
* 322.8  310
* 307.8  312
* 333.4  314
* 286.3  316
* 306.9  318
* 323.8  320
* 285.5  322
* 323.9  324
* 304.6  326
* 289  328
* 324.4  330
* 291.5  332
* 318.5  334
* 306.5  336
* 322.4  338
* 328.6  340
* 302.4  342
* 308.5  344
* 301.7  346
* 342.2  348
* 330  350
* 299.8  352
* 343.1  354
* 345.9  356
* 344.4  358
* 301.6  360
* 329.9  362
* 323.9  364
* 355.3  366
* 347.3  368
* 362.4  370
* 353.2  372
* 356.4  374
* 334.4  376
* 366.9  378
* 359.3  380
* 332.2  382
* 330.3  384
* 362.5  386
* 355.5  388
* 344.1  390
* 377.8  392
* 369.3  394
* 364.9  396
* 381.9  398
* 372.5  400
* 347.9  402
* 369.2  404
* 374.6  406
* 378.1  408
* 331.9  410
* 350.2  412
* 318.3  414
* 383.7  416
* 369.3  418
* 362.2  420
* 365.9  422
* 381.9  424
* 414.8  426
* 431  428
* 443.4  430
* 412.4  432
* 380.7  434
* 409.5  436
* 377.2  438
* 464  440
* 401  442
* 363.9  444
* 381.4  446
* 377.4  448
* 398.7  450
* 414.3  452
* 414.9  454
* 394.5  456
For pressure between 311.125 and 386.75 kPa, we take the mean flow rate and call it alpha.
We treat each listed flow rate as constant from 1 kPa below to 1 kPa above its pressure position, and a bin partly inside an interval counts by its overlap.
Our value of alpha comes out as 326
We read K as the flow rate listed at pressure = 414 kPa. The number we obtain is 318.3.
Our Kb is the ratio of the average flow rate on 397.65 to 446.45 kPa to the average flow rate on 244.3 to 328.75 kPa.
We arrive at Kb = 1.15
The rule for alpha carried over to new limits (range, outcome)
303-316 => 324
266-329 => 332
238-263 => 340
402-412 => 361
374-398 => 356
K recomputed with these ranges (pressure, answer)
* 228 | 350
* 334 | 318.5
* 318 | 306.9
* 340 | 328.6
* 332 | 291.5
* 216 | 345.1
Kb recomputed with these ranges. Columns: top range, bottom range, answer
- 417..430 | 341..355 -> 1.23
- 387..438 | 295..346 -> 1.18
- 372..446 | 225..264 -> 1.09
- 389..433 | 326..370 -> 1.16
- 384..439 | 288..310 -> 1.10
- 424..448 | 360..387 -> 1.17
